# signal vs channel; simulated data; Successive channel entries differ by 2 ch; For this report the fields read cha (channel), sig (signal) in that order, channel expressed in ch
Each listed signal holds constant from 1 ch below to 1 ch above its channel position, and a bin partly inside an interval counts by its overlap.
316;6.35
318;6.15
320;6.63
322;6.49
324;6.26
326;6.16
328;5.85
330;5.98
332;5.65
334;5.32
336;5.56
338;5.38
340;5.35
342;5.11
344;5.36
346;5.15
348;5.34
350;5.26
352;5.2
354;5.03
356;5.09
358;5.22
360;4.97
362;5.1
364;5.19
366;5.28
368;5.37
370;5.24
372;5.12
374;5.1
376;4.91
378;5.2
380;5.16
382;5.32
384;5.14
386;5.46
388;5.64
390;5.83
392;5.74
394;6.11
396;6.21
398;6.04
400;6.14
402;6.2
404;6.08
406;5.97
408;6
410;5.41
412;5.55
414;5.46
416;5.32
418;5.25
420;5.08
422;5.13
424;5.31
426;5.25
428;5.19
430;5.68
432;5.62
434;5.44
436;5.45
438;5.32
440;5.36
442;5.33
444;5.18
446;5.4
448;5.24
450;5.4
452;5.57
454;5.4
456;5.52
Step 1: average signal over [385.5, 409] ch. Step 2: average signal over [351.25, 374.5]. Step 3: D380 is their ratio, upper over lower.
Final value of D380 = 1.16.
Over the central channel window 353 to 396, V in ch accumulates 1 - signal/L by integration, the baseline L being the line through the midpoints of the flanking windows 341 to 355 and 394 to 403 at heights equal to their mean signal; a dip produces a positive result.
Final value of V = 2.9 ch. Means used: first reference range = 5.21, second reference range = 6.14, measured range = 5.32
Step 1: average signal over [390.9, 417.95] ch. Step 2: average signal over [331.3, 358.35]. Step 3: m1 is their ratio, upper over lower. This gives 1.11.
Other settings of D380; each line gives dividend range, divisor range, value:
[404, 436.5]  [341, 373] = 1.05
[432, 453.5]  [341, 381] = 1.04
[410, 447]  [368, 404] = 0.96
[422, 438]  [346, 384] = 1.04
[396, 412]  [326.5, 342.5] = 1.07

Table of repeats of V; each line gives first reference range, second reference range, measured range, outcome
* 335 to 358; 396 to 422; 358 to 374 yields 0.6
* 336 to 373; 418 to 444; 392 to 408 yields -2.4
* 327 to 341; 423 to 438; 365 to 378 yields 0.8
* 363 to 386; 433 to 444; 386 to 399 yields -1.6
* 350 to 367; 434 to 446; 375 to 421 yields -3.3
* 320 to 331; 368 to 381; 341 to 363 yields 1.8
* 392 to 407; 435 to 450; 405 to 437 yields 1.5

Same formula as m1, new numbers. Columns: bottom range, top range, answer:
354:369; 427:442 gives 1.05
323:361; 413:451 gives 0.98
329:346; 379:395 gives 1.02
